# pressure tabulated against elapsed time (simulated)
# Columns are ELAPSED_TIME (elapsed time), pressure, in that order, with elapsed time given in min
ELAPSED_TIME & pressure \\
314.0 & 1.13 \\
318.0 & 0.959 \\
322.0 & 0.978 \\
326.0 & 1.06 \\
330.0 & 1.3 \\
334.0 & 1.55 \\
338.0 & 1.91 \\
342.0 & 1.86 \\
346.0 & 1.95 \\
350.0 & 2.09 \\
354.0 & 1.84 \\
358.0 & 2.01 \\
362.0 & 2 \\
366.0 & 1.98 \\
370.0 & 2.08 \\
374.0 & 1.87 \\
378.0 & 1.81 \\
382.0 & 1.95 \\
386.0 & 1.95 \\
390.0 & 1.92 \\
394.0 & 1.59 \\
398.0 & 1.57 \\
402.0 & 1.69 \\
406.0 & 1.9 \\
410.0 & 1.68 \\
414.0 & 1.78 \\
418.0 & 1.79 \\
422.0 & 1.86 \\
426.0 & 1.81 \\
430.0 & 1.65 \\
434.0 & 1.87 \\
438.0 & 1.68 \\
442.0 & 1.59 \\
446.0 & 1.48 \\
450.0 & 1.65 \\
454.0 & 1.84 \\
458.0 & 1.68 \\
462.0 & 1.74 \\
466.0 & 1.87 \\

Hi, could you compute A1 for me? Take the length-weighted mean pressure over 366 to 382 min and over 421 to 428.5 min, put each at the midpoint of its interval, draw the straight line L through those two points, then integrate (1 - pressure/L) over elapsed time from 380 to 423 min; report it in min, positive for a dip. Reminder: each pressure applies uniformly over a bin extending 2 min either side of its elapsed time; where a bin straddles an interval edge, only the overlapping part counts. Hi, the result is 1.91 min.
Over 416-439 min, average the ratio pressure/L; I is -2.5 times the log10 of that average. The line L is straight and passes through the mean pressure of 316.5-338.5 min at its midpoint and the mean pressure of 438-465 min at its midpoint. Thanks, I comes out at -0.12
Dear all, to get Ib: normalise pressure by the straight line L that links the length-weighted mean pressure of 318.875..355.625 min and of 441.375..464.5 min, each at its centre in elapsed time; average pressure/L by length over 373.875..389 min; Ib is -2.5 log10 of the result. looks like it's -0.171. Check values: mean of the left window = 1.59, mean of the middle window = 1.9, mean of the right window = 1.67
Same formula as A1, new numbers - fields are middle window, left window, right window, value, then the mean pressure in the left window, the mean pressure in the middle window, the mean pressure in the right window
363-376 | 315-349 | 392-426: -3.16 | 1.46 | 1.98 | 1.74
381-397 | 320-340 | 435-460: -3.37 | 1.36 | 1.83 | 1.66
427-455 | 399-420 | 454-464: 1.05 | 1.76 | 1.68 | 1.74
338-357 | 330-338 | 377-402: -3.59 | 1.58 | 1.94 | 1.79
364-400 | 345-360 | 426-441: 0.58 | 1.97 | 1.86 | 1.73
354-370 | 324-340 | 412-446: -4.61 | 1.46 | 1.99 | 1.74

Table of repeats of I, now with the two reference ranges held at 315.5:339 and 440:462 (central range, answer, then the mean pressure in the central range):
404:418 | -0.17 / 1.79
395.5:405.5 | -0.12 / 1.67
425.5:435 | -0.11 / 1.76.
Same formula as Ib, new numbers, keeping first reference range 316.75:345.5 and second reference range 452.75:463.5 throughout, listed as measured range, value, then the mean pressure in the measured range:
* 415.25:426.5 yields -0.11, 1.82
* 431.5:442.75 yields -0.02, 1.72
